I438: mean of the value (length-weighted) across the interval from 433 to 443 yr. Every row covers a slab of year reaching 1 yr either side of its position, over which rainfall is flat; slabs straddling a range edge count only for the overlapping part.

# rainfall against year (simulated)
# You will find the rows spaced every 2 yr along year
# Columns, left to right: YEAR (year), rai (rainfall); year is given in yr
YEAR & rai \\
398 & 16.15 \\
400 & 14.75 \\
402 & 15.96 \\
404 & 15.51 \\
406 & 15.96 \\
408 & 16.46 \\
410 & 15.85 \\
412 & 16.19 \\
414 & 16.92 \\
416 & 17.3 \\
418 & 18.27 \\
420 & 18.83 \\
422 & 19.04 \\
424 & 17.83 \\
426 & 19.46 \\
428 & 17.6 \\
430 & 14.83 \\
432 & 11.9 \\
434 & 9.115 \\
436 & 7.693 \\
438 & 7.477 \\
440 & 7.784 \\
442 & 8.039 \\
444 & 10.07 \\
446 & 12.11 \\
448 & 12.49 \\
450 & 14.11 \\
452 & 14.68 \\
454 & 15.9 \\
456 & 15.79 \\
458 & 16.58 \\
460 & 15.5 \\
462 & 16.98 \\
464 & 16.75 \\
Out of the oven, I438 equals 8.02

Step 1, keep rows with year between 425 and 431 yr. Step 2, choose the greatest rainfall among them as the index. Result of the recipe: 19.46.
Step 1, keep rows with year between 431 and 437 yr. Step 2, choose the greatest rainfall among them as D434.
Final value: 11.9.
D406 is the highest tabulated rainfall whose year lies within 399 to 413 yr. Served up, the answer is 16.46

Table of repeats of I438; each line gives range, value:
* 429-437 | 10.9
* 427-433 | 14.8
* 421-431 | 17.8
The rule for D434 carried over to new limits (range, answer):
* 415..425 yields 19.04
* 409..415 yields 16.92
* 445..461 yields 16.58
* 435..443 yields 8.039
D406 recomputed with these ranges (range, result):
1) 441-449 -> 12.49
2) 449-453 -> 14.68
